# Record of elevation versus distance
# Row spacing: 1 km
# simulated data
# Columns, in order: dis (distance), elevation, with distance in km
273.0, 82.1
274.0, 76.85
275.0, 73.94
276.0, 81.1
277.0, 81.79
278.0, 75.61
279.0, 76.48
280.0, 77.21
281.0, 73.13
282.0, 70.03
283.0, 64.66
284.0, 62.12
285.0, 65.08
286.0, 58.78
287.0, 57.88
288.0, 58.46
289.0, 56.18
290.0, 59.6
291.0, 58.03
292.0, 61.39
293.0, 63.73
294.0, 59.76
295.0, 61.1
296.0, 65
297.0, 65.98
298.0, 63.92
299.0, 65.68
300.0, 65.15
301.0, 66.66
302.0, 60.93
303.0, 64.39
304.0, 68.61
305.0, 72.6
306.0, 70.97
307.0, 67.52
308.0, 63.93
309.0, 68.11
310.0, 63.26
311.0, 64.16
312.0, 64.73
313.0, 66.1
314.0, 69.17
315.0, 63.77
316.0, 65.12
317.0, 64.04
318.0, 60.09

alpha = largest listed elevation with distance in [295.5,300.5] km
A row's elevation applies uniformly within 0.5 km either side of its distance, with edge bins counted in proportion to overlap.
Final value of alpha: 65.98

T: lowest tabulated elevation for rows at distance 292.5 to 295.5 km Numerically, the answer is 59.76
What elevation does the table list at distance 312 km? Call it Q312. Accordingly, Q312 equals 64.73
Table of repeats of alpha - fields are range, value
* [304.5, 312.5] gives 72.6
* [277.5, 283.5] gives 77.21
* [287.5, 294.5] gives 63.73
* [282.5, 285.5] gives 65.08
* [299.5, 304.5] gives 68.61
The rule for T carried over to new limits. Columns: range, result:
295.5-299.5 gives 63.92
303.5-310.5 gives 63.26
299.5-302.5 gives 60.93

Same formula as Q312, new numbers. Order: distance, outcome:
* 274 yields 76.85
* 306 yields 70.97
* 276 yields 81.1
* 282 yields 70.03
